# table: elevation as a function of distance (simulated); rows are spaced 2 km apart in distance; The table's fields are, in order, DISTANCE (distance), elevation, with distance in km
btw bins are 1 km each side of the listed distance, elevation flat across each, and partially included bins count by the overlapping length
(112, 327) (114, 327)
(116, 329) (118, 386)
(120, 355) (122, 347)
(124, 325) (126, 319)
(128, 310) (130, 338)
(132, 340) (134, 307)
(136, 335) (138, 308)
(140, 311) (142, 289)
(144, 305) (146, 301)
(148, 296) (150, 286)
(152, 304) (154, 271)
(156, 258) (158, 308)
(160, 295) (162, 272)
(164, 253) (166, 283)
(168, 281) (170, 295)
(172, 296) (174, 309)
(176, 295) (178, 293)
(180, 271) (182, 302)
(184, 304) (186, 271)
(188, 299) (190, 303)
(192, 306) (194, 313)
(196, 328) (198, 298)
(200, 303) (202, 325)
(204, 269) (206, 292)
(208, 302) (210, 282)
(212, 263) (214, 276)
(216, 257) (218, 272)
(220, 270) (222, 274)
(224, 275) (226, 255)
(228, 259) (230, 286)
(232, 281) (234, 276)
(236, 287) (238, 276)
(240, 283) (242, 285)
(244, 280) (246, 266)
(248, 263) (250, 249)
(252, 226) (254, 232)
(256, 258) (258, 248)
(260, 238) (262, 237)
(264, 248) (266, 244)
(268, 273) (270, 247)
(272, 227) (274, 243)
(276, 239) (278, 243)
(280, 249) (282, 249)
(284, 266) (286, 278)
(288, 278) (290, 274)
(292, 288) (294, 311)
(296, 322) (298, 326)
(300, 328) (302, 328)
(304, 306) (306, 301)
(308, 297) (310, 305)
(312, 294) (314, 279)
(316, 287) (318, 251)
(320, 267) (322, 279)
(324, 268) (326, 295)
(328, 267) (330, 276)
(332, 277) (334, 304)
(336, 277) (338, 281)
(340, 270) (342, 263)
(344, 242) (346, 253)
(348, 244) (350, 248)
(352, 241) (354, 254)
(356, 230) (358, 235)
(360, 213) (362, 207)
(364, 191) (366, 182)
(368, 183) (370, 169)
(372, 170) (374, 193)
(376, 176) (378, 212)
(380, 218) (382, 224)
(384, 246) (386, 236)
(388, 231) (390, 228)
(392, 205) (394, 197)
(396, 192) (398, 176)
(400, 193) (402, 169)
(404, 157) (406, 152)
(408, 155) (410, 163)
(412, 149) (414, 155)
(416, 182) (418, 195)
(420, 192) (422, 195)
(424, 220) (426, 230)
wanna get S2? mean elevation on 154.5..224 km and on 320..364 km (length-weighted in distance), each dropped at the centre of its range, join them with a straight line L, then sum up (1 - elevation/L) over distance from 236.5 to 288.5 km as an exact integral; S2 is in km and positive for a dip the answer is 3.5 km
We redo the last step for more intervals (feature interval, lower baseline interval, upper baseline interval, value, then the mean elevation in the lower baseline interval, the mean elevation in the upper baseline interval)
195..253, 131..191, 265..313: 1.9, 295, 280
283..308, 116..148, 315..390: -3.8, 324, 239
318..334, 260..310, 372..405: -1.9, 275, 202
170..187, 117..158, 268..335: 0.7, 314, 280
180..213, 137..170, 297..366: -1.5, 289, 269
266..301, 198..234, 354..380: -4.2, 279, 200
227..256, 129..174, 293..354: 2.2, 297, 282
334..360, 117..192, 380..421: -4.6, 303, 191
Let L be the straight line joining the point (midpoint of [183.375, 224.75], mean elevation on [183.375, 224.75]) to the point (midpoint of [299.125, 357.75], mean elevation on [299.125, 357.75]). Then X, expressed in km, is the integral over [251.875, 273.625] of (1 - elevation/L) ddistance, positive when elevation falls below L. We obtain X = 3.0 km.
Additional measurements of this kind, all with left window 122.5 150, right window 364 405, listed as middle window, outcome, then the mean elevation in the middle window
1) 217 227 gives 0.2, 269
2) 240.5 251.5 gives -0.2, 267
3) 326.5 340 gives -3.6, 280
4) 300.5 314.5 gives -4.2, 303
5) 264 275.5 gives 0.2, 247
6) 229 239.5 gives -0.5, 281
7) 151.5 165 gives 1.1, 279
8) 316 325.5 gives -1.8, 270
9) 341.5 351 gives -1.5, 249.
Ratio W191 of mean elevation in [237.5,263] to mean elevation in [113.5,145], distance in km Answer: 0.78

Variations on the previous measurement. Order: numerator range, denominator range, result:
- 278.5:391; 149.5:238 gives 0.90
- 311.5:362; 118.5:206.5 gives 0.87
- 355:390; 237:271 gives 0.81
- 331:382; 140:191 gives 0.79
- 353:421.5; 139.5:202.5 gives 0.66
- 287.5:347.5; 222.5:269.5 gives 1.09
